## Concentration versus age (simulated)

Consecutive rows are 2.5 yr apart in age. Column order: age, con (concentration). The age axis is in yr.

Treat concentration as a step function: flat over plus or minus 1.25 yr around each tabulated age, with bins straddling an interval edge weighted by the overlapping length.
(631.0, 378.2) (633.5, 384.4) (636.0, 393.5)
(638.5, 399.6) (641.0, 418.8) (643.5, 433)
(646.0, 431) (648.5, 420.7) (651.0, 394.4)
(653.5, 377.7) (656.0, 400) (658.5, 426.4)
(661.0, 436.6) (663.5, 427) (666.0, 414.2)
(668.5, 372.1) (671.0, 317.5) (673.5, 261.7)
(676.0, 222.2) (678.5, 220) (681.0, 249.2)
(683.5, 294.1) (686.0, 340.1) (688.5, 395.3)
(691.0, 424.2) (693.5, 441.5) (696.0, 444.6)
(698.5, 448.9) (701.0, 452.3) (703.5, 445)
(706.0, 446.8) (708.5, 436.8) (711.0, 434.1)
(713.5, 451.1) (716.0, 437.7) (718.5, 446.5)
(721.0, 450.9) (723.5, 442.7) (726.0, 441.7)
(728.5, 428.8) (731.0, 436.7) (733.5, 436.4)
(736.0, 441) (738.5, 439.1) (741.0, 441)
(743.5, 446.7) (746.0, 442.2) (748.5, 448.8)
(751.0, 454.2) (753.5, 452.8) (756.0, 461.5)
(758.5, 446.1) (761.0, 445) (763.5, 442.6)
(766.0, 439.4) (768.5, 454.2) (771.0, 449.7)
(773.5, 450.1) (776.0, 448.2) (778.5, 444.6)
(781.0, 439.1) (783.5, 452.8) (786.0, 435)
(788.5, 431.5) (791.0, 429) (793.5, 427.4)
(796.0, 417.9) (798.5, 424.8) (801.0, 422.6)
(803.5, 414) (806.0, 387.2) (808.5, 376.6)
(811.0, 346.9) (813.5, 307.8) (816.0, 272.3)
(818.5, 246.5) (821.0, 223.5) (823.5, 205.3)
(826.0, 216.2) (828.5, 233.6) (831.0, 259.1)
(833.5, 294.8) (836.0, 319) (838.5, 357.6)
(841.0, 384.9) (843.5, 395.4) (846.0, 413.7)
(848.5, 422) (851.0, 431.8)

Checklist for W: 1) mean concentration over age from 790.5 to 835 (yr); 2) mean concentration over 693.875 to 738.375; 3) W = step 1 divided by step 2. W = 0.74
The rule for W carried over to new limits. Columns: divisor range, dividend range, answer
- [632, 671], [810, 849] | 0.75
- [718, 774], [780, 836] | 0.78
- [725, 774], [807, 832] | 0.61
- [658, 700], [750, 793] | 1.24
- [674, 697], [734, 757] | 1.34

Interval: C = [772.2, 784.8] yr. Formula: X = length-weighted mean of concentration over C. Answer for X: 447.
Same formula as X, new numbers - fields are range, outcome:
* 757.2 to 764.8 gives 445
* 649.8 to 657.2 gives 391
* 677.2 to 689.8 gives 300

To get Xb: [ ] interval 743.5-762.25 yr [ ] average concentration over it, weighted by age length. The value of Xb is 450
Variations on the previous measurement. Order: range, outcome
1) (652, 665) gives 413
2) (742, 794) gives 445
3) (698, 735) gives 442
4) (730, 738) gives 438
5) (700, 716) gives 444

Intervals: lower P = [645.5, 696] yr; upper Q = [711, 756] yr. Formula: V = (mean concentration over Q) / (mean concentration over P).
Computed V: 1.22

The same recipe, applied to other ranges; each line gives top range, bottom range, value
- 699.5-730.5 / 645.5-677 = 1.17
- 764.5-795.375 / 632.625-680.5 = 1.18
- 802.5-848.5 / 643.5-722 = 0.81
